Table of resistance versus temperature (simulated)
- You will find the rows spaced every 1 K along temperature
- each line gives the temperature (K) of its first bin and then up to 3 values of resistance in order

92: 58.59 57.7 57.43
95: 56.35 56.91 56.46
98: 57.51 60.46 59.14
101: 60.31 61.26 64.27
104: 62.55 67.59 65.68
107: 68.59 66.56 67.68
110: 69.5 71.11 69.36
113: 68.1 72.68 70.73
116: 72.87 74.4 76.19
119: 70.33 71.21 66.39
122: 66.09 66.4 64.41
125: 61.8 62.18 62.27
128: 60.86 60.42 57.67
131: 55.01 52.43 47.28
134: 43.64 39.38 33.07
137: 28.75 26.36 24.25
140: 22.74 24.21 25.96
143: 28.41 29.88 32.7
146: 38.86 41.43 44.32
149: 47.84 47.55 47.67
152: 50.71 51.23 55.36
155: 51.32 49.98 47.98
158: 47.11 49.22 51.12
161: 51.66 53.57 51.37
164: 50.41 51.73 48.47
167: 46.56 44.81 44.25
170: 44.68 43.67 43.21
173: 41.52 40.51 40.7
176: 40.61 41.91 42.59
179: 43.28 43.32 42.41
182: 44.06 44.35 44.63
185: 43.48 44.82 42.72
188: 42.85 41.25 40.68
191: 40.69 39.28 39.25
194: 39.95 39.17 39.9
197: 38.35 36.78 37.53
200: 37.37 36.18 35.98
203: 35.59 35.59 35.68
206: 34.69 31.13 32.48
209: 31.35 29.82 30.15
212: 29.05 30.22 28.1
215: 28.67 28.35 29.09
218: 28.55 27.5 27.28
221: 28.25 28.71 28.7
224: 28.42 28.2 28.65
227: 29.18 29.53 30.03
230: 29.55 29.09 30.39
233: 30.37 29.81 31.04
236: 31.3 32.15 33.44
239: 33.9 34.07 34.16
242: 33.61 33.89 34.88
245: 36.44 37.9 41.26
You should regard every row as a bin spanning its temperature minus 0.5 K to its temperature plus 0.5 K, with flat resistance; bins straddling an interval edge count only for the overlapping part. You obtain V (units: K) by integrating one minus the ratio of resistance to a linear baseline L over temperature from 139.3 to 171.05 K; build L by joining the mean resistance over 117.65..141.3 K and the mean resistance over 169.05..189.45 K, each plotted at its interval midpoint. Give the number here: 1.89 K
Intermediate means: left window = 51.9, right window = 42.9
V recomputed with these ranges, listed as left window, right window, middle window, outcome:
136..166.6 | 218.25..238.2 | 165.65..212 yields -4.7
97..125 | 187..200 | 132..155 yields 7.1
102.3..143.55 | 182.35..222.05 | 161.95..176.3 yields -0.4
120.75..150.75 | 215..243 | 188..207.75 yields -1.4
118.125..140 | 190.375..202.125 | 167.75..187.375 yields -0.3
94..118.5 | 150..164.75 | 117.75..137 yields 0.6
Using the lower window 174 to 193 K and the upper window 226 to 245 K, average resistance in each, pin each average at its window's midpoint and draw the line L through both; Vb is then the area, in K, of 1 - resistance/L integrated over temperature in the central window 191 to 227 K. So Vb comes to 4.4 K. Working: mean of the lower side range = 42.3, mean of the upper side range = 31.7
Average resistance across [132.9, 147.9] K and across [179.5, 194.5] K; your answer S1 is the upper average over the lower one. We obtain 1.30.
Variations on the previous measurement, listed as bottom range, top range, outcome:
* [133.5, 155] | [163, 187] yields 1.18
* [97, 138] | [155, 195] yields 0.73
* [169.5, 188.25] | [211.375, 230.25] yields 0.67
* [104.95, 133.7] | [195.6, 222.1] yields 0.49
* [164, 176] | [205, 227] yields 0.66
